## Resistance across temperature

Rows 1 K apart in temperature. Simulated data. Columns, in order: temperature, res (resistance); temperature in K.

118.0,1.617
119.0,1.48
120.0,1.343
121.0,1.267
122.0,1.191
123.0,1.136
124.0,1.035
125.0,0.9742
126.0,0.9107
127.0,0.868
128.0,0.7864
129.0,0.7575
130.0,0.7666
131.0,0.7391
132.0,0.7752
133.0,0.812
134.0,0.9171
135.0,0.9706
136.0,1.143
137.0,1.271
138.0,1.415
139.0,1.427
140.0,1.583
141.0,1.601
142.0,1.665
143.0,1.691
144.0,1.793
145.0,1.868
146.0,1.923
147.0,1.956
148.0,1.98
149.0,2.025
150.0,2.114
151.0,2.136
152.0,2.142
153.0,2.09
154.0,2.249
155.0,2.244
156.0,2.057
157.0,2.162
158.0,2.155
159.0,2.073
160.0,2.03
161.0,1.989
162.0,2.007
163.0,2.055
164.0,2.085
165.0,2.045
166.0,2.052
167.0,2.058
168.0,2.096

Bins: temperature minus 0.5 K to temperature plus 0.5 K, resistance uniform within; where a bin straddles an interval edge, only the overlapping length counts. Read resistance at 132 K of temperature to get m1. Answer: 0.7752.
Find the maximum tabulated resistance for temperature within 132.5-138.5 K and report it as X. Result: 1.415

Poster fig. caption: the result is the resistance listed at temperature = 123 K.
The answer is 1.136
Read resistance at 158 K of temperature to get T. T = 2.155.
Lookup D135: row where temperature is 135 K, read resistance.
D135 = 0.9706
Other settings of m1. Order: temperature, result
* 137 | 1.271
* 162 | 2.007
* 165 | 2.045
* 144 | 1.793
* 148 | 1.98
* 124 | 1.035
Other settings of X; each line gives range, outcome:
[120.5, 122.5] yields 1.267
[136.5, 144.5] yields 1.793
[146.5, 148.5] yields 1.98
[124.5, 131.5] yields 0.9742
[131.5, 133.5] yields 0.812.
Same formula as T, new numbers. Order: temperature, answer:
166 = 2.052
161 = 1.989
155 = 2.244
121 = 1.267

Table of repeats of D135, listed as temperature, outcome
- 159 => 2.073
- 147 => 1.956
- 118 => 1.617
